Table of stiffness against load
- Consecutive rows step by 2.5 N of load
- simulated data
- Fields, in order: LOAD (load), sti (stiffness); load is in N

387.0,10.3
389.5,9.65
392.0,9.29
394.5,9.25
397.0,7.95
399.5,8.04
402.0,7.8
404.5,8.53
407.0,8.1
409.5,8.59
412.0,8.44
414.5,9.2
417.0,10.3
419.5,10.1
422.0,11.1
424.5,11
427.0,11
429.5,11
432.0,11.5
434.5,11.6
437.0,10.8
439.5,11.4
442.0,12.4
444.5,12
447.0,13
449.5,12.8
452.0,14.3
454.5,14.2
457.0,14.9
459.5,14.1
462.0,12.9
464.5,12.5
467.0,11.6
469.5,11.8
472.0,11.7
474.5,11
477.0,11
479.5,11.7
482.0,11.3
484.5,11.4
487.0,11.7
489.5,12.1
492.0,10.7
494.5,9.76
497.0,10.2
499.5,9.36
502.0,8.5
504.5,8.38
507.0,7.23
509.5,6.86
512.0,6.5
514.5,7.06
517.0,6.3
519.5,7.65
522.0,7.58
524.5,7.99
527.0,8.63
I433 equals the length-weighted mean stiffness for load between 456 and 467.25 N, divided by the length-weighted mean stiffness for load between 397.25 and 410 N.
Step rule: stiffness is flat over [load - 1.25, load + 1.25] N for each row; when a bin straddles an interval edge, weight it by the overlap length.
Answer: 1.63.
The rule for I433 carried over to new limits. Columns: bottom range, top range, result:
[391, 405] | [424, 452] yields 1.40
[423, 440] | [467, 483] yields 1.02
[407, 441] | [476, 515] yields 0.93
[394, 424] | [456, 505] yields 1.26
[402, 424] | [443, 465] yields 1.45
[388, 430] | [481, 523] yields 0.96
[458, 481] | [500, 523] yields 0.61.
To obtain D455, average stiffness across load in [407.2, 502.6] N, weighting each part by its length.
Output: 11.4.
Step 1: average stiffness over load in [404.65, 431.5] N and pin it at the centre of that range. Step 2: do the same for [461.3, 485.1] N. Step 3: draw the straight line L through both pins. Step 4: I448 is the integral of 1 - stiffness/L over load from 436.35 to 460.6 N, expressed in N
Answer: -4.81 N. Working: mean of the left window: 9.87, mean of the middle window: 13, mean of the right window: 11.7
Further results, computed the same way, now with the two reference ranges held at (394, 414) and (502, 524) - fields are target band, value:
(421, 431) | -3.58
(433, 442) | -3.84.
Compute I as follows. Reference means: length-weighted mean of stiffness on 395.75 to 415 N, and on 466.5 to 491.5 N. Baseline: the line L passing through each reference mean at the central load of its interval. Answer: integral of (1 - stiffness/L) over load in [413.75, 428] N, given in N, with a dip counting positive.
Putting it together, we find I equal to -2.39 N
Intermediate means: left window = 8.3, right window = 11.5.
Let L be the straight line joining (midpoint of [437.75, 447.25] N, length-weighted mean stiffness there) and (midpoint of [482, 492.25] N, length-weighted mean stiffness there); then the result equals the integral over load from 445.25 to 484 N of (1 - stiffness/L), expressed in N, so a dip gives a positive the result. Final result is -2.5 N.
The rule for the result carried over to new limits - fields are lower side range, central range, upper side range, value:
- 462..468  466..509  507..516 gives -3.97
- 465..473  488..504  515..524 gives -1.15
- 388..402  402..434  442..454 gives 2.39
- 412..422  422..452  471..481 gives -4.08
